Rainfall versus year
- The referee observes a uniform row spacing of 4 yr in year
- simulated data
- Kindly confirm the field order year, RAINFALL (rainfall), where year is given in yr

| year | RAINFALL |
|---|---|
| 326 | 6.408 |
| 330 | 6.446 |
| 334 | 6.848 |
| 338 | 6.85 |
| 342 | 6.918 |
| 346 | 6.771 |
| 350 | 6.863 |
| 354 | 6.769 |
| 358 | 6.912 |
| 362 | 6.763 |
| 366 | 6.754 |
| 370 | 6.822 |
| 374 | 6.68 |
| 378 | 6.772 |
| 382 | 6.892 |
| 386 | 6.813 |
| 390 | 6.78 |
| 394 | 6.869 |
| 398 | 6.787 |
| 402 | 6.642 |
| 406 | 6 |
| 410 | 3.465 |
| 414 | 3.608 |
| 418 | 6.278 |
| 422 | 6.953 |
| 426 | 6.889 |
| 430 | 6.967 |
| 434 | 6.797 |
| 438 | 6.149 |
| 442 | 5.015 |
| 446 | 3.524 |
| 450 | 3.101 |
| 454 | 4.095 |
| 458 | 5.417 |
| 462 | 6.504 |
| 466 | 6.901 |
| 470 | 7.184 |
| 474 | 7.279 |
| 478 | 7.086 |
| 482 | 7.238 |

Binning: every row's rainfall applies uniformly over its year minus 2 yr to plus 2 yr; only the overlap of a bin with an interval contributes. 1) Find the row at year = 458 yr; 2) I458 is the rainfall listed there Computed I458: 5.417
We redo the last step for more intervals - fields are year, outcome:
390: 6.78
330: 6.446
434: 6.797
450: 3.101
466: 6.901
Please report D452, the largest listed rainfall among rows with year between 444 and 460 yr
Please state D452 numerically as 5.417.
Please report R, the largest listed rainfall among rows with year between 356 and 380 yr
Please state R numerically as 6.912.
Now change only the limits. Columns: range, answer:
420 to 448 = 6.967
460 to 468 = 6.901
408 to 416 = 3.608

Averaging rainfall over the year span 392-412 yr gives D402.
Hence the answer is 5.95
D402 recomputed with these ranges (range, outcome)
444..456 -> 3.57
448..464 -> 4.78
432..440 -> 6.47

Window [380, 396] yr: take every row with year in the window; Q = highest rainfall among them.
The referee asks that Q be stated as 6.892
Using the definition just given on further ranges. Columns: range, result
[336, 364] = 6.918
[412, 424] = 6.953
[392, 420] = 6.869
